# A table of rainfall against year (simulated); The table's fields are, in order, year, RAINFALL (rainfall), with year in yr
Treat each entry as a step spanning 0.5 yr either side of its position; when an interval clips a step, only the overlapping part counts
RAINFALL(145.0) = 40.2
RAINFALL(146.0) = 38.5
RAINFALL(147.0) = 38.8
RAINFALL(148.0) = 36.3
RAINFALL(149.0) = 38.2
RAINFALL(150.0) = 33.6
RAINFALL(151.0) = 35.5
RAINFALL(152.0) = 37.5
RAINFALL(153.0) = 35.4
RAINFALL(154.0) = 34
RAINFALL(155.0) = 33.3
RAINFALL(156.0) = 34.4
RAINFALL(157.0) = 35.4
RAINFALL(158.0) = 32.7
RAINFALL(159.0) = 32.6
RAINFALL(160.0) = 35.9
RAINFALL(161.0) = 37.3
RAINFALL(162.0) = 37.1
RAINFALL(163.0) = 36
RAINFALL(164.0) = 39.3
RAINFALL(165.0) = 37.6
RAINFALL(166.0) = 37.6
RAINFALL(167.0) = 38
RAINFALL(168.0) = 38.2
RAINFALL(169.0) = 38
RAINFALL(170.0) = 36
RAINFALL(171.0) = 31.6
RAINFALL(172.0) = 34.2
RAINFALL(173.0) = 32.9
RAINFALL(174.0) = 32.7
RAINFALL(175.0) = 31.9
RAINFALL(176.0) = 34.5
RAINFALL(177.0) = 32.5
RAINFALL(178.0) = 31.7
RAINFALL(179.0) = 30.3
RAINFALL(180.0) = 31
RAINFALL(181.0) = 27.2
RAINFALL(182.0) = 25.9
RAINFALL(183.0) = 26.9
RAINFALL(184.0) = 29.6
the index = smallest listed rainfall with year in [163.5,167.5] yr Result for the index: 37.6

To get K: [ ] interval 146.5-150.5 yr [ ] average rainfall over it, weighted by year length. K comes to 36.7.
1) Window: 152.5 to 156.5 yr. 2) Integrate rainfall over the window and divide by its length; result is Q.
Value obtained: 34.3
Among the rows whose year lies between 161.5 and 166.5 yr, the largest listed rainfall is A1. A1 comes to 39.3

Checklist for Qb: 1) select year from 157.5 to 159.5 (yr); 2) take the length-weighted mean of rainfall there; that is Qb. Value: 32.7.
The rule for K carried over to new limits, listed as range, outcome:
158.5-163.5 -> 35.8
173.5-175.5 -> 32.3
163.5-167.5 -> 38.1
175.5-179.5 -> 32.2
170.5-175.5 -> 32.7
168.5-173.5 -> 34.5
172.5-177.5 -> 32.9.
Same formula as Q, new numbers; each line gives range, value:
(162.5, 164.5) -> 37.6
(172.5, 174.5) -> 32.8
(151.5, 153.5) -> 36.5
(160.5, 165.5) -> 37.5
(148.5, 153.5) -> 36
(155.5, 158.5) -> 34.2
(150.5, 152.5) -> 36.5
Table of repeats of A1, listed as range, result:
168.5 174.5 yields 38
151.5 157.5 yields 37.5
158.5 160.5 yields 35.9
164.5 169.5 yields 38.2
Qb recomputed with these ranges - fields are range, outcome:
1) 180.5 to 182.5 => 26.5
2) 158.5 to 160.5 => 34.2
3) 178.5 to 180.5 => 30.6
